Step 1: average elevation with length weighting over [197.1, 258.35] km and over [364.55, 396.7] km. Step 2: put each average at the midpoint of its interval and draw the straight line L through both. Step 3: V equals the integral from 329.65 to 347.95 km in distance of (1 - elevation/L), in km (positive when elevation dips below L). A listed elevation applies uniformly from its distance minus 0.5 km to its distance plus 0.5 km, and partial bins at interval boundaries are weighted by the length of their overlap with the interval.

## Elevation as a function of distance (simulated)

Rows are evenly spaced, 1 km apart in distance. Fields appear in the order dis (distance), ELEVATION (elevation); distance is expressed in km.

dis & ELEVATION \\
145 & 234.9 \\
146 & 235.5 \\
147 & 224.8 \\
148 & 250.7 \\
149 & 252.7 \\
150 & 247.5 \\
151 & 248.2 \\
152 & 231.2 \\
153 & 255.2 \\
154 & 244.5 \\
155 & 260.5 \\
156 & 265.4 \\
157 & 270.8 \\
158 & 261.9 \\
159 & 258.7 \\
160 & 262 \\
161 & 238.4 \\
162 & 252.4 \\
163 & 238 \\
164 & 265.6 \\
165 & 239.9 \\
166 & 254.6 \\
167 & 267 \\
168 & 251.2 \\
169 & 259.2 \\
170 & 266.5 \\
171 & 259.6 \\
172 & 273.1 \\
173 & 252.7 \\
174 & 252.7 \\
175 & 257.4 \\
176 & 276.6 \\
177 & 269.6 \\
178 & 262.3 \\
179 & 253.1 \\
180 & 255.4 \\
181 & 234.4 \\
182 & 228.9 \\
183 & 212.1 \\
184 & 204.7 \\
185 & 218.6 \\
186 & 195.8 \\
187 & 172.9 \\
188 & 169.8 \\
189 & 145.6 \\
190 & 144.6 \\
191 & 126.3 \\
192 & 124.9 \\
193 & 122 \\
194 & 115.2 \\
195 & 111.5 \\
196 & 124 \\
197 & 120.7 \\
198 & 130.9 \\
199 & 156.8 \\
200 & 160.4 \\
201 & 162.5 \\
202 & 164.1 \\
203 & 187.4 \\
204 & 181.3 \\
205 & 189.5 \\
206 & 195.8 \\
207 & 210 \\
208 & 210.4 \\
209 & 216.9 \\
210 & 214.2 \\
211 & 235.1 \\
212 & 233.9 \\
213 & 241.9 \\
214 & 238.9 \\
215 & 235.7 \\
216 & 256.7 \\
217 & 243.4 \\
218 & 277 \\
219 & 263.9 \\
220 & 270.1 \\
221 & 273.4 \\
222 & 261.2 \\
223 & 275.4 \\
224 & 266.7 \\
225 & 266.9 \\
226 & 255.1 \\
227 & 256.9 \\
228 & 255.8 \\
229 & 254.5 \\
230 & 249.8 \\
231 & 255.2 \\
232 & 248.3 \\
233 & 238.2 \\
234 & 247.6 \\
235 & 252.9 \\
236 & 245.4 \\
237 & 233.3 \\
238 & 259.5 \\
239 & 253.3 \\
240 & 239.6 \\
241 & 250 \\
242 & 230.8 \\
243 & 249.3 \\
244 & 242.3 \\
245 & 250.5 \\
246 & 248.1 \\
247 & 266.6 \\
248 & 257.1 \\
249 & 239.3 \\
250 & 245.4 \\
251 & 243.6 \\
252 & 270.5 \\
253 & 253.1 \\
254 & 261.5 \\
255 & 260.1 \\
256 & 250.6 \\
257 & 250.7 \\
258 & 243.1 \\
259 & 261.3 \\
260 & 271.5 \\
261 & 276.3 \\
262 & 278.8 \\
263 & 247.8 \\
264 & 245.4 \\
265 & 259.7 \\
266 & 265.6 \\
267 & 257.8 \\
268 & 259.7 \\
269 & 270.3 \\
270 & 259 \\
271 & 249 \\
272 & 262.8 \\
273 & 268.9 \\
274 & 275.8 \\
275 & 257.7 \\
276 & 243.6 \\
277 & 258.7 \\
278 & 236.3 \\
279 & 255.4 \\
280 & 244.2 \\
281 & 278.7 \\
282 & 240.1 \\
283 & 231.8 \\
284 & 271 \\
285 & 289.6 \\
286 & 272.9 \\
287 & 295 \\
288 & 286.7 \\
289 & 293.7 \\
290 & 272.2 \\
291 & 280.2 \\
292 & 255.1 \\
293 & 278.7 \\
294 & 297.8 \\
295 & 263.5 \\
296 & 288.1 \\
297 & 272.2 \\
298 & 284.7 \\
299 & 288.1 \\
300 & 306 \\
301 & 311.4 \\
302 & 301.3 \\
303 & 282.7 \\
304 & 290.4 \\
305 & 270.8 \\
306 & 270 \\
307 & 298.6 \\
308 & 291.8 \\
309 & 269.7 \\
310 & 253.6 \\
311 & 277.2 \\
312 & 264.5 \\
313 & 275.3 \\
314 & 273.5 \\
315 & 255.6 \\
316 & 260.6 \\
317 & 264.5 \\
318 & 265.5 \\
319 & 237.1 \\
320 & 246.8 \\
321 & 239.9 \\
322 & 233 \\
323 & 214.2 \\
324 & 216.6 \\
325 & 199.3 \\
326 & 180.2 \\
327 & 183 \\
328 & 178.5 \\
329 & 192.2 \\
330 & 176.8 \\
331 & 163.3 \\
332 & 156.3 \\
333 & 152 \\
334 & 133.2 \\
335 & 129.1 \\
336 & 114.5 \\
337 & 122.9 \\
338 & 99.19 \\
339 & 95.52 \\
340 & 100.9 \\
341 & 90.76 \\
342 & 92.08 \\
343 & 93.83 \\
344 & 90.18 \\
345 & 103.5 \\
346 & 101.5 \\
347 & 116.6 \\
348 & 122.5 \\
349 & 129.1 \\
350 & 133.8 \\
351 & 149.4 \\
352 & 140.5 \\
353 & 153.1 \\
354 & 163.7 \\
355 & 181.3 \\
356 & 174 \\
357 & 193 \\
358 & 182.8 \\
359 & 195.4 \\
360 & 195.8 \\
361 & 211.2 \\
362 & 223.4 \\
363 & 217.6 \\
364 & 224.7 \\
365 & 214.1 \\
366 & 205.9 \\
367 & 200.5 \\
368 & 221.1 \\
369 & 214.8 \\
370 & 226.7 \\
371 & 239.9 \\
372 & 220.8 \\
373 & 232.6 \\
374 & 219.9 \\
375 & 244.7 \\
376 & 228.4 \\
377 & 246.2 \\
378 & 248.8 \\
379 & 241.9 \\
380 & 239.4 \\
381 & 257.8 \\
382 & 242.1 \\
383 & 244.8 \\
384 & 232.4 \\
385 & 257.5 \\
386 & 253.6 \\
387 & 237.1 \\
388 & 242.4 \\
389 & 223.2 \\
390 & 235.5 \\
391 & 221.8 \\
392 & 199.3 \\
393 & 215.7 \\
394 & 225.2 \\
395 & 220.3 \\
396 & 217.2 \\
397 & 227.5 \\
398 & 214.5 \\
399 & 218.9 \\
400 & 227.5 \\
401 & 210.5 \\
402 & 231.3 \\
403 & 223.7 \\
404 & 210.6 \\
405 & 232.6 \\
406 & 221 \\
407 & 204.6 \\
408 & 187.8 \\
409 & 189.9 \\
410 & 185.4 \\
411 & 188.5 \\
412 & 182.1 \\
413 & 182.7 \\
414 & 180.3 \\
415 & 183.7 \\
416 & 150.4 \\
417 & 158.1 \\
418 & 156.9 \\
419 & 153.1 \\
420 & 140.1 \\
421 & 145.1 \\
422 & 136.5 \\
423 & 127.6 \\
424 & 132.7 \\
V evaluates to 9.0 km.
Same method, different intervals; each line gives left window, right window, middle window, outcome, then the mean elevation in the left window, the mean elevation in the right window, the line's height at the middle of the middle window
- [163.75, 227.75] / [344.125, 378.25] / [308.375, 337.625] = -2.3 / 217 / 189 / 196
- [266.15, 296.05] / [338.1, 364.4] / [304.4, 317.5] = -3.4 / 266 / 148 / 216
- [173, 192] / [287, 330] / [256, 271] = -1.0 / 214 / 260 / 244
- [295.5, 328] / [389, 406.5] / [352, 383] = 2.6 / 260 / 221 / 235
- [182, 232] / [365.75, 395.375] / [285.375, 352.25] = 2.1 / 206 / 232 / 222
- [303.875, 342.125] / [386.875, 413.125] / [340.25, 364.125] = 6.6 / 206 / 214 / 209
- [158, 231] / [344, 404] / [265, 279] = -2.8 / 222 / 206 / 215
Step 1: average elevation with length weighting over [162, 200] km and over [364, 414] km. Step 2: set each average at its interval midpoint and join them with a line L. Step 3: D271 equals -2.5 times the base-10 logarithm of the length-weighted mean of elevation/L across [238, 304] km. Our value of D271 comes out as -0.23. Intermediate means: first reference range 208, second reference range 222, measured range 264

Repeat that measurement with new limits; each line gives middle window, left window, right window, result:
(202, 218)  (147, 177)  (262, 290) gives 0.18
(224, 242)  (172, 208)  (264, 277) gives -0.11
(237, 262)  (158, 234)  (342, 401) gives -0.17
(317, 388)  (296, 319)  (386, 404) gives 0.30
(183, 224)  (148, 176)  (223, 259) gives 0.28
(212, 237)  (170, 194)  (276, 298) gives -0.08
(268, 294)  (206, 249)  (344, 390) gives -0.16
